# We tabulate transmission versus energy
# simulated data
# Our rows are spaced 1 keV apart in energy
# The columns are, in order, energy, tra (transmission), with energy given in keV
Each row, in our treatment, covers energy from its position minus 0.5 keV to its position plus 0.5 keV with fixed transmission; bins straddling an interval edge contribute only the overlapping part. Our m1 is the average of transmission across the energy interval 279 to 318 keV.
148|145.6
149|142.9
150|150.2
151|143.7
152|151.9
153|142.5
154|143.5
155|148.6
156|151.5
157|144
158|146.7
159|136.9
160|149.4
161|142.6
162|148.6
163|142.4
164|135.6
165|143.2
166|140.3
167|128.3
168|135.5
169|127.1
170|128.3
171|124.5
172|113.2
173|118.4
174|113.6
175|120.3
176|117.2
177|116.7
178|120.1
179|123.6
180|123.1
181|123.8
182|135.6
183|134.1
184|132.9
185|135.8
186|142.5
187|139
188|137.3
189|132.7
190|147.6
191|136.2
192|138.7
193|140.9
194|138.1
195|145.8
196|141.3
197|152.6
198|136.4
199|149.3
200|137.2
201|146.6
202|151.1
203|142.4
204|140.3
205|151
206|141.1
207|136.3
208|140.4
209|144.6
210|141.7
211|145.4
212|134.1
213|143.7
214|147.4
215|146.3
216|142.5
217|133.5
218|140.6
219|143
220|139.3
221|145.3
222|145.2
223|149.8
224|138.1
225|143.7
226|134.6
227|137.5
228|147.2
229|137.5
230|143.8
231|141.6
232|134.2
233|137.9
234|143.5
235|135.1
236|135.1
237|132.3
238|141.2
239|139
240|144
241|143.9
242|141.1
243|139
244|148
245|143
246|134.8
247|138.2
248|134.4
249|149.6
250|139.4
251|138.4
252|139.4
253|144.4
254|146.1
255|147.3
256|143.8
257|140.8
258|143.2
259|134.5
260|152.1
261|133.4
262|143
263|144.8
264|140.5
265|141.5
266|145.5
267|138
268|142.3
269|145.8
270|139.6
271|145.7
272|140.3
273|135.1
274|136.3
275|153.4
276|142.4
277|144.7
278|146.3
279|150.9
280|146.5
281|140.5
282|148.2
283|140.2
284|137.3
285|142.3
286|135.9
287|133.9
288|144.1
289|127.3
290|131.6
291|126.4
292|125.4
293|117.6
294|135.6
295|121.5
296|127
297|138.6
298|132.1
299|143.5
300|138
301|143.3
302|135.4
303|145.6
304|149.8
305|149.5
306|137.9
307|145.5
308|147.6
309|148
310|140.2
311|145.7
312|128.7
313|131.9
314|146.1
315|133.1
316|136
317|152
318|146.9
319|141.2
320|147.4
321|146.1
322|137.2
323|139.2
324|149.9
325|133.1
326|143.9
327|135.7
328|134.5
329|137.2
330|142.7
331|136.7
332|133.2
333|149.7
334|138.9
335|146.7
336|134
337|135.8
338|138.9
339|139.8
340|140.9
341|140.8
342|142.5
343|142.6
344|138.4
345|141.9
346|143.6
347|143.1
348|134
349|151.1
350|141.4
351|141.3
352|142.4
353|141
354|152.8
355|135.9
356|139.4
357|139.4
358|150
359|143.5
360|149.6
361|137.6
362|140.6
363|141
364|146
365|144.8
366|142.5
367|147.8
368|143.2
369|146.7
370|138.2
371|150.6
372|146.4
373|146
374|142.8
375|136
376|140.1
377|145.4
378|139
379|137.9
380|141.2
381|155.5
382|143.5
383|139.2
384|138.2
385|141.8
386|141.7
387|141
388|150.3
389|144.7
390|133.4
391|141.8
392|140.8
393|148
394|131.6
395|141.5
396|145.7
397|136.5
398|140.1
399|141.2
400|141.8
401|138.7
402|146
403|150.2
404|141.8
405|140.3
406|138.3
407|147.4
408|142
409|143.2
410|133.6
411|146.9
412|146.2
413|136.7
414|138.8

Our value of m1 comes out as 138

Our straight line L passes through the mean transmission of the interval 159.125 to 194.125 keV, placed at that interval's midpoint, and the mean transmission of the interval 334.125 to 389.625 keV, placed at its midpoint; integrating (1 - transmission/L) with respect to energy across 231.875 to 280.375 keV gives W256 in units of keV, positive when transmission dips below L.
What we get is -1.8 keV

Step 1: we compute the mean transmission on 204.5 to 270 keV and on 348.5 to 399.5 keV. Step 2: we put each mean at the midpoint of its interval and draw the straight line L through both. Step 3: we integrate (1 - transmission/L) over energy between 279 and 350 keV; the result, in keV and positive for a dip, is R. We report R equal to 1.3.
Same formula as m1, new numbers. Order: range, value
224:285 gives 142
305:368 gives 142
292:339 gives 139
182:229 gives 141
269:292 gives 140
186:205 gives 142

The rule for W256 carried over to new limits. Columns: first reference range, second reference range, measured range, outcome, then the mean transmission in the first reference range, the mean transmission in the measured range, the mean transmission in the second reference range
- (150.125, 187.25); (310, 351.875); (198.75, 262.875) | -2.3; 134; 142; 141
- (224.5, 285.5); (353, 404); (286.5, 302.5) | 1.1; 142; 133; 143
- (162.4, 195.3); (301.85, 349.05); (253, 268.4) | -0.6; 131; 143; 141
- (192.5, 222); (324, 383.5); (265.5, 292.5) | 0.4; 143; 140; 142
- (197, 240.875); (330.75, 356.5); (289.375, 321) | 0.6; 142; 138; 141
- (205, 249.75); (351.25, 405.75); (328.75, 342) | 0.2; 141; 140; 143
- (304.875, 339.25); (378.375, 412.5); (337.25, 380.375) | -0.3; 141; 142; 142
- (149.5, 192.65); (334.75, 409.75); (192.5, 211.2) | -1.0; 135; 143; 142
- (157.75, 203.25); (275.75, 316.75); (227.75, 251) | -0.5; 135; 140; 139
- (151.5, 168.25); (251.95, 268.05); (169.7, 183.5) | 2.0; 143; 122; 142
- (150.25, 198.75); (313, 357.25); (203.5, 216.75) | -0.5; 136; 143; 141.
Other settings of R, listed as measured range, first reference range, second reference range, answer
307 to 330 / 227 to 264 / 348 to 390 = 0.2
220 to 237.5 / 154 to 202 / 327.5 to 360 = -0.4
